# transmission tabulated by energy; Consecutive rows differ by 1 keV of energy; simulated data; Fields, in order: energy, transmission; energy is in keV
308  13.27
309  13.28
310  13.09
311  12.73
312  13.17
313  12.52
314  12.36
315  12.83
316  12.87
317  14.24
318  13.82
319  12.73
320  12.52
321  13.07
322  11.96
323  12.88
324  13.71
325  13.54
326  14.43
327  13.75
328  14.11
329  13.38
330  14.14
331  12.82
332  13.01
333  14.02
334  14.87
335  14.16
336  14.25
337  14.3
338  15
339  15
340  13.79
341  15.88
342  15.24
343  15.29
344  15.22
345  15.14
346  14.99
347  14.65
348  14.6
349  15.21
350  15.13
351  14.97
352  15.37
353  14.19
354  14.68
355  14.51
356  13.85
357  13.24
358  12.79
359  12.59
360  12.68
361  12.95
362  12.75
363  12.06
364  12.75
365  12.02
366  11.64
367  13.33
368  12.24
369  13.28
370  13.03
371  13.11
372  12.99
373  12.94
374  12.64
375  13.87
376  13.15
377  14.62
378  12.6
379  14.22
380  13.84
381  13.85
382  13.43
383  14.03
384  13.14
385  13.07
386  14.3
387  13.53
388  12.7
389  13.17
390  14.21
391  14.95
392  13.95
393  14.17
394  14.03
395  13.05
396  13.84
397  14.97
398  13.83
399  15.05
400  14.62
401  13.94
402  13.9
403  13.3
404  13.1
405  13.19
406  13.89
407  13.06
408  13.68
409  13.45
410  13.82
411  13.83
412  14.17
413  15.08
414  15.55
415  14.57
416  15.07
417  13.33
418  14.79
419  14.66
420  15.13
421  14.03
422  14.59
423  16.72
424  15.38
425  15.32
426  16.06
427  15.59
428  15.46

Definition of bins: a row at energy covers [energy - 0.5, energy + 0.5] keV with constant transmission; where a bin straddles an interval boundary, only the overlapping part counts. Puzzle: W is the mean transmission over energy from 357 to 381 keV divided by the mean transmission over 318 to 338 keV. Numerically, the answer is 1.0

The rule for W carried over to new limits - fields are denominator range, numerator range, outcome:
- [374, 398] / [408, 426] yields 1.07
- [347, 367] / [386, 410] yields 1.02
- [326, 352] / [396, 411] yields 0.95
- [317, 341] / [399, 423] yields 1.03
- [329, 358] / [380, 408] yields 0.95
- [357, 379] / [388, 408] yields 1.08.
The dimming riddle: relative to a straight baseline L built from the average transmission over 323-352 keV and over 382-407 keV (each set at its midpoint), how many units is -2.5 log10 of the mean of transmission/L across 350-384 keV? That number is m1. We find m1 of 0.06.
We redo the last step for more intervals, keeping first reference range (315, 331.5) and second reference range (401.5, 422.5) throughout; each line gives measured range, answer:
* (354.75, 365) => 0.06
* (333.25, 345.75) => -0.10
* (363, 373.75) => 0.09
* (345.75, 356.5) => -0.09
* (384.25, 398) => 0.01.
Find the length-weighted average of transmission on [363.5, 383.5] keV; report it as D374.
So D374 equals 13.2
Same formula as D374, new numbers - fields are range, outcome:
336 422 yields 13.9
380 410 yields 13.8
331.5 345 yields 14.6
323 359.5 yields 14.3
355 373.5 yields 12.8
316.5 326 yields 13.2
